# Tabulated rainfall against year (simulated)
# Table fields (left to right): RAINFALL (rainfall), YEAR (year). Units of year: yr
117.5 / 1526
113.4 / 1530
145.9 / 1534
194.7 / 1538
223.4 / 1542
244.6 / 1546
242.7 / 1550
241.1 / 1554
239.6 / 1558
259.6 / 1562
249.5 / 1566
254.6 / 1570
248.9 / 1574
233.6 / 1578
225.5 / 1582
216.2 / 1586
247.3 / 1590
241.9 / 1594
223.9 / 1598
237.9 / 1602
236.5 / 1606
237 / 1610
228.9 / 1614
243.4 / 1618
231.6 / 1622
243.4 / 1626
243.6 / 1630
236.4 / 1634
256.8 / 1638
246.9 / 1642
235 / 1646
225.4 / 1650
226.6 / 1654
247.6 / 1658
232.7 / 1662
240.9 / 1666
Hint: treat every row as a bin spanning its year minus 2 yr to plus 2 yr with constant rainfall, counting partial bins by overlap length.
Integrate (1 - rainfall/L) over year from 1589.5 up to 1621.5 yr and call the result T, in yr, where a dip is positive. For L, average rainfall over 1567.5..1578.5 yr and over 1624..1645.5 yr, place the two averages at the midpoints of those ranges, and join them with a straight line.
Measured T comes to 1.3 yr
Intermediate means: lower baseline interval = 248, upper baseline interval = 245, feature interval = 236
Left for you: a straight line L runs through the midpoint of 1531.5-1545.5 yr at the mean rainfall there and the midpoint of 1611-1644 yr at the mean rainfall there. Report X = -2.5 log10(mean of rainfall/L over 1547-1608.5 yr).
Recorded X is -0.131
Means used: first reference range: 191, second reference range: 241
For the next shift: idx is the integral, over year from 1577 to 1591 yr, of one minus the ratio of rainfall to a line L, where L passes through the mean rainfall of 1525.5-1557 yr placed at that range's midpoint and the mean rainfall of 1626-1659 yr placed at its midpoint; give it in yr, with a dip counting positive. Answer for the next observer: -1.0 yr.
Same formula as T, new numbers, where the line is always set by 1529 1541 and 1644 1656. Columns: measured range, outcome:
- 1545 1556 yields -4.7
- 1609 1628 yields -2.4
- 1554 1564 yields -4.2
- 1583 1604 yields -4.1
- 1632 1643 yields -1.2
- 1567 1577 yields -3.7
